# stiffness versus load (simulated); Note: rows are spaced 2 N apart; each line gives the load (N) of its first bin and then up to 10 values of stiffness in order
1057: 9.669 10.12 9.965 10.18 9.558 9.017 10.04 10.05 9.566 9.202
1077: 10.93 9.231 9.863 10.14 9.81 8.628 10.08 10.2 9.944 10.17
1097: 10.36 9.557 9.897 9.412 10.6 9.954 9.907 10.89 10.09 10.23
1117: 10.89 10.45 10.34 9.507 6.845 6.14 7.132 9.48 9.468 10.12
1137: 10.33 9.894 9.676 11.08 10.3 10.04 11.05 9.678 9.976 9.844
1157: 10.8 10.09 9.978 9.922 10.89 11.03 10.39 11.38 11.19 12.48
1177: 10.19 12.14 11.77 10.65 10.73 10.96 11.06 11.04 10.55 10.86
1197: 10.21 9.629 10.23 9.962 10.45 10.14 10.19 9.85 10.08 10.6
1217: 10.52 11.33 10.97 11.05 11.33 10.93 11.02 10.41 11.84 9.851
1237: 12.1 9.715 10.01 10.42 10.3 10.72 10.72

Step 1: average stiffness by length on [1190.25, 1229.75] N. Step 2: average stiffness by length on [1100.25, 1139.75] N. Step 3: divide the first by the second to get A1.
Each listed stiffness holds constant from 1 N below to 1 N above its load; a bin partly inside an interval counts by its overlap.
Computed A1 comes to 1.10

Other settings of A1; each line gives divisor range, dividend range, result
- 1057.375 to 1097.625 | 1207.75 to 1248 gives 1.08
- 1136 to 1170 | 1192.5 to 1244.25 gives 1.02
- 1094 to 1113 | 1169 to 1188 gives 1.11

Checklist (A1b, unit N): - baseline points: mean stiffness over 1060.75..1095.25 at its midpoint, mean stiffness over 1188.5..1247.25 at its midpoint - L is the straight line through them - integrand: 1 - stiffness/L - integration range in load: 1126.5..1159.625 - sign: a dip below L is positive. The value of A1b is 1.3 N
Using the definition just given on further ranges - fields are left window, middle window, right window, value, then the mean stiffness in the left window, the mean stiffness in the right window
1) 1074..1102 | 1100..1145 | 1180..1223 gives 1.8 N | 9.86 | 10.6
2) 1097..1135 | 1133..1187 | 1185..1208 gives -2.9 N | 9.53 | 10.5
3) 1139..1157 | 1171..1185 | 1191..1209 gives -1.5 N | 10.2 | 10.3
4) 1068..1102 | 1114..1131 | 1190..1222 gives 1.8 N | 9.86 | 10.4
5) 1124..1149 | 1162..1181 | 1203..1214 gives -2.8 N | 9.28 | 10.1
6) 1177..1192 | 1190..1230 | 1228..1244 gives 1.3 N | 11.1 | 10.7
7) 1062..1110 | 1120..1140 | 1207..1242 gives 2.3 N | 9.85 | 10.7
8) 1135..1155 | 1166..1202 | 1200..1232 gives -1.8 N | 10.2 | 10.6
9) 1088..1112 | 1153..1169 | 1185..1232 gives 0.0 N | 10.1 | 10.6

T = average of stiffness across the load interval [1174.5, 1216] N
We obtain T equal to 10.6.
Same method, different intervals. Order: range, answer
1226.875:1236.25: 10.8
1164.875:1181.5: 11.3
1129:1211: 10.4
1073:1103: 9.83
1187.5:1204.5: 10.5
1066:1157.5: 9.79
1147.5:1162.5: 10.2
